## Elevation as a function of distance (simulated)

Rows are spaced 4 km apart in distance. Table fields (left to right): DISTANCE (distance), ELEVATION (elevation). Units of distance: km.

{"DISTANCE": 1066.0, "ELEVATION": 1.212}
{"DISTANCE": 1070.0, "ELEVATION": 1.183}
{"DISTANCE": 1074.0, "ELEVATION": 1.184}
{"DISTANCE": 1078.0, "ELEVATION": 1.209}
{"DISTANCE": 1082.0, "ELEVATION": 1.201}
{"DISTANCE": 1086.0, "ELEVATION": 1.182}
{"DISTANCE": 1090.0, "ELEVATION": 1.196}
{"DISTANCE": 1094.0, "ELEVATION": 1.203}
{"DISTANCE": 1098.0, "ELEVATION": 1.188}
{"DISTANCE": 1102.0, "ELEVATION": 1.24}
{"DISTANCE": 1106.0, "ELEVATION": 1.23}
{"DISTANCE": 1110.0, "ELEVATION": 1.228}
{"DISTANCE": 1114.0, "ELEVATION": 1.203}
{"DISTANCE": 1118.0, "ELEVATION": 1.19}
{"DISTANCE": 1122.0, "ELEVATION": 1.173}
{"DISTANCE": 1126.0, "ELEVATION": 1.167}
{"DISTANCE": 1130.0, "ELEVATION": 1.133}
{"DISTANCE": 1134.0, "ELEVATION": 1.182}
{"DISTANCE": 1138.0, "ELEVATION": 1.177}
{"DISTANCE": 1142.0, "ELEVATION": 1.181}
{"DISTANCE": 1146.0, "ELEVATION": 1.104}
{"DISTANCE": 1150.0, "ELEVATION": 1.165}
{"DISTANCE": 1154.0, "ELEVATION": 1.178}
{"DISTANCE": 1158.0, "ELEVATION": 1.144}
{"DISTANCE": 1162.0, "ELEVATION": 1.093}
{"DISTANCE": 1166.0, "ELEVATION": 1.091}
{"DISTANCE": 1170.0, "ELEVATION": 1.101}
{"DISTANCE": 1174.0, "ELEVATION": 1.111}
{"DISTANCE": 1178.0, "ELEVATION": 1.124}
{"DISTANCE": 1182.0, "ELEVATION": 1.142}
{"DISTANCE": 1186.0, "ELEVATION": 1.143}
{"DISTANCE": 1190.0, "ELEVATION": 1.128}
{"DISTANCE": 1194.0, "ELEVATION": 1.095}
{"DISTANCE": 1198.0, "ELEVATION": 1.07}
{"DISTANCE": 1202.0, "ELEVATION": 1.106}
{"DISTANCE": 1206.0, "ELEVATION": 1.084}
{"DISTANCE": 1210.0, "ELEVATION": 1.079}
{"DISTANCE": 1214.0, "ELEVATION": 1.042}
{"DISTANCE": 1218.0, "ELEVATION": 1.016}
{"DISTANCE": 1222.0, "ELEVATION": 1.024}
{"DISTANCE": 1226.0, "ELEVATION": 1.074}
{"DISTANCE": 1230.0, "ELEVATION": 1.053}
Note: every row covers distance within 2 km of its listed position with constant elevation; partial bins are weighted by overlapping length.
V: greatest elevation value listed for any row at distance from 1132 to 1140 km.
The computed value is 1.182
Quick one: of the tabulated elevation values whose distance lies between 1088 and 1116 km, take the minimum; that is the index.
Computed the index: 1.188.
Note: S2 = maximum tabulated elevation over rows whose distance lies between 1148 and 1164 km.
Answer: 1.178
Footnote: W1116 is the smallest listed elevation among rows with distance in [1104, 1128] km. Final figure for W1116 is 1.167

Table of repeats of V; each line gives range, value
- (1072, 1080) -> 1.209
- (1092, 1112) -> 1.24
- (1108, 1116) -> 1.228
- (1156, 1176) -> 1.144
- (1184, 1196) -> 1.143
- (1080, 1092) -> 1.201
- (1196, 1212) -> 1.106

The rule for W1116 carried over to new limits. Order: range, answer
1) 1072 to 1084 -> 1.184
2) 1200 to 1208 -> 1.084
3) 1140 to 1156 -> 1.104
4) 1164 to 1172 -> 1.091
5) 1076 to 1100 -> 1.182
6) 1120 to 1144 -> 1.133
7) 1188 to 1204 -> 1.07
